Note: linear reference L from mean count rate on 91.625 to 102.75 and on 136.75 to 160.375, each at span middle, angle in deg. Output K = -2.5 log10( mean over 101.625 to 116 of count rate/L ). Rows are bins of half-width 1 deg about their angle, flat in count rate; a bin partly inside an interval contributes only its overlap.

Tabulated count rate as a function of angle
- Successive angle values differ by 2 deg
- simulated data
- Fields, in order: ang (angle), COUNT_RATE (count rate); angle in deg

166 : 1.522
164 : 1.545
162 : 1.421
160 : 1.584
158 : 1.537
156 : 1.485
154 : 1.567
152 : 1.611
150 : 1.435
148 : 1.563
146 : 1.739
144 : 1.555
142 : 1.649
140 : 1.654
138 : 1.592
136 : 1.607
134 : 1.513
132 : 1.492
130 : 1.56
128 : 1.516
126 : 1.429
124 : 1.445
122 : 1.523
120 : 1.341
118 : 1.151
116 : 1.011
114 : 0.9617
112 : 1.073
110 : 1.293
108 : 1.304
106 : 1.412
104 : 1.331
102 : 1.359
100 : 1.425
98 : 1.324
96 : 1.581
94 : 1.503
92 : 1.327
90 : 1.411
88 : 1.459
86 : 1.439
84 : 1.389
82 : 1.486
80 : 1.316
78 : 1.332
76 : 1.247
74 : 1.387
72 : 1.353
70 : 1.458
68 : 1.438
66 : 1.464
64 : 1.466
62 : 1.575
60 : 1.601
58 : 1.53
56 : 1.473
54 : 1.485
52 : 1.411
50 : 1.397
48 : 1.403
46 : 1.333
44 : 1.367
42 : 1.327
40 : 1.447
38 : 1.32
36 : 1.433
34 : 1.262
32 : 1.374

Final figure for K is 0.19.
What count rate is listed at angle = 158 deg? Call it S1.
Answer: 1.537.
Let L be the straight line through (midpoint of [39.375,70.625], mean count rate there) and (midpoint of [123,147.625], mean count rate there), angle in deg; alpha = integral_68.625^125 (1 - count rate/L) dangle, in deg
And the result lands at 6.0 deg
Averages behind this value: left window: 1.45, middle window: 1.34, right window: 1.56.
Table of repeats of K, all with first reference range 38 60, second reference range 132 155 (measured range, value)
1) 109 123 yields 0.28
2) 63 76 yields 0.03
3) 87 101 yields 0.05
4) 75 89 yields 0.07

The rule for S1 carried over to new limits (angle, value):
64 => 1.466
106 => 1.412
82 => 1.486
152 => 1.611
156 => 1.485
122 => 1.523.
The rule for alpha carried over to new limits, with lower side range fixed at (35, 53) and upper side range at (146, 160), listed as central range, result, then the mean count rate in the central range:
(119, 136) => 0.30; 1.48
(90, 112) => 1.45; 1.37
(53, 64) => -0.96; 1.53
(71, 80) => 0.65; 1.33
